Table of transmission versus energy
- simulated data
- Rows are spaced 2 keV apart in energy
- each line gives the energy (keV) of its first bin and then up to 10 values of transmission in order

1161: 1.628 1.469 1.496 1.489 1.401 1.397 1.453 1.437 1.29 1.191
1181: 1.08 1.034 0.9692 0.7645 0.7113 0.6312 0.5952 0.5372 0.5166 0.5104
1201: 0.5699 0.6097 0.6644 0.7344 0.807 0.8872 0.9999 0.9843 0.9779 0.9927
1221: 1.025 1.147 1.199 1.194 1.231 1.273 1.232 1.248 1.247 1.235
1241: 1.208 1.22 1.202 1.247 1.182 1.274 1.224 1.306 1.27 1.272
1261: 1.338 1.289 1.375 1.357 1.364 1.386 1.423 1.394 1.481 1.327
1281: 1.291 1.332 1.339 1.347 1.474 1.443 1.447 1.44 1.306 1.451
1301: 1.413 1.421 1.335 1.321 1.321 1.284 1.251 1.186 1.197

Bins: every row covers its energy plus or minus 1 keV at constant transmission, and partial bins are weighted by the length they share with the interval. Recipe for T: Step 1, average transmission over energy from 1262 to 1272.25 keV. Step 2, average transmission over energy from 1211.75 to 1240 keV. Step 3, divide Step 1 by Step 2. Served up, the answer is 1.19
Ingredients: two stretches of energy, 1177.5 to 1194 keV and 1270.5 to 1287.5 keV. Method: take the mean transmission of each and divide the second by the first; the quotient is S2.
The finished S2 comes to 1.5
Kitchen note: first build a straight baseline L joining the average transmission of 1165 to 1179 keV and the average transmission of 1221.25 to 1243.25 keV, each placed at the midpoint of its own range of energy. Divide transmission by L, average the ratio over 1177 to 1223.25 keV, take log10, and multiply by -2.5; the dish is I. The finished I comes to 0.500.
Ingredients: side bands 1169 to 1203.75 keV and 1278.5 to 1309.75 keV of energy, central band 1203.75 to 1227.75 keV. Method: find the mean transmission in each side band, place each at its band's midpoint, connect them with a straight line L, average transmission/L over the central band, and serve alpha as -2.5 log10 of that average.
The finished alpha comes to 0.09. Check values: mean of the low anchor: 0.916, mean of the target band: 0.962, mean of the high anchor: 1.38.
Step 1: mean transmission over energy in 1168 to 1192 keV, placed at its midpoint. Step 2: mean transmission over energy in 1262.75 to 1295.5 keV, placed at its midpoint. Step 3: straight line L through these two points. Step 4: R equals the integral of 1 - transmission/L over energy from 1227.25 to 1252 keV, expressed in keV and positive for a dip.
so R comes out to 0.8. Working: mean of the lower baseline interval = 1.11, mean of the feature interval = 1.23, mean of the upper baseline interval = 1.38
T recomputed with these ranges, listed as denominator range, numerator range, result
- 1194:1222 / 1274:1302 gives 1.80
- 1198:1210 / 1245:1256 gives 1.91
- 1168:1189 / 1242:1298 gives 1.13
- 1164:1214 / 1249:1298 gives 1.42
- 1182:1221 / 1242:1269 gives 1.66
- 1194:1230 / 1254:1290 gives 1.56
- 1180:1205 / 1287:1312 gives 1.96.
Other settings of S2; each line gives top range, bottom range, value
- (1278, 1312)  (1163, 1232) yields 1.37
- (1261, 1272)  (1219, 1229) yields 1.19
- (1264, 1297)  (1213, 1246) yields 1.20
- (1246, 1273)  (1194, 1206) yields 2.29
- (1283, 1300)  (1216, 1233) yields 1.23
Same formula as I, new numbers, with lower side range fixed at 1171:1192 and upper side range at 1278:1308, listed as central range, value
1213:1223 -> 0.16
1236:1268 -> 0.00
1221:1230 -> 0.02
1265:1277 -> -0.06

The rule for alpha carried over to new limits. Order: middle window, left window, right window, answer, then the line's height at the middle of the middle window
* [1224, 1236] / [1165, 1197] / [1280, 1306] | -0.022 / 1.2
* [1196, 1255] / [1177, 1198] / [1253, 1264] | 0.056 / 1.07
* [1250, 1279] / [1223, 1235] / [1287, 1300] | -0.006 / 1.33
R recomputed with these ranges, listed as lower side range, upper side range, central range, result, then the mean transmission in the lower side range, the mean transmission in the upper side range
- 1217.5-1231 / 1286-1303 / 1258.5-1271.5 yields -0.4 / 1.14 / 1.42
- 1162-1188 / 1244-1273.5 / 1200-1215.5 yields 6.1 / 1.27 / 1.3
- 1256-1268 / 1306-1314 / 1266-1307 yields -2.6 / 1.32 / 1.29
